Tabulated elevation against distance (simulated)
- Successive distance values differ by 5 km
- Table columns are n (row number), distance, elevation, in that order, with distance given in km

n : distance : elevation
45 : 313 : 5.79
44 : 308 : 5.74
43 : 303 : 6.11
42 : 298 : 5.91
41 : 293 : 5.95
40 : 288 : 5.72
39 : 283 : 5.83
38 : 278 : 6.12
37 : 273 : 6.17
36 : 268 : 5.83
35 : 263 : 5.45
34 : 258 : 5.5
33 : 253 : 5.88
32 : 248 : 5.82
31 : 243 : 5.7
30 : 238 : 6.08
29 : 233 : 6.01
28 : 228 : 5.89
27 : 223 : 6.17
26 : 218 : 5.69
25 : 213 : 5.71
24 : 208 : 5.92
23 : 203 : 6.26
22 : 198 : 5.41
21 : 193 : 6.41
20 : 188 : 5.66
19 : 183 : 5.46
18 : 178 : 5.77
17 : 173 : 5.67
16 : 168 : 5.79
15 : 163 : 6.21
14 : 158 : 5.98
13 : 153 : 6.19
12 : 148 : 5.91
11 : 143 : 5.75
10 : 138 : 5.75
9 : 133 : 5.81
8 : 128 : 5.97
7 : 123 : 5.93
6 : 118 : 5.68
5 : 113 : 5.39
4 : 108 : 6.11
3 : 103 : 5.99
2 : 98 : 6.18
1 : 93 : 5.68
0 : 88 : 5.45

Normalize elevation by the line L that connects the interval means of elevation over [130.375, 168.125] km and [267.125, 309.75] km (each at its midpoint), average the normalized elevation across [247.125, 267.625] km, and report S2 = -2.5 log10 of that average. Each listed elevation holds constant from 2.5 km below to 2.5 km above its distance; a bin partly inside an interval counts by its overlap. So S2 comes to 0.05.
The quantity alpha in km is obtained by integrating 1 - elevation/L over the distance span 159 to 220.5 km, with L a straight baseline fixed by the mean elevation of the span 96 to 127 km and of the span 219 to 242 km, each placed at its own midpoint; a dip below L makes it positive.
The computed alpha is 1.2 km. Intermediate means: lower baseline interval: 5.88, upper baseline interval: 5.99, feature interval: 5.83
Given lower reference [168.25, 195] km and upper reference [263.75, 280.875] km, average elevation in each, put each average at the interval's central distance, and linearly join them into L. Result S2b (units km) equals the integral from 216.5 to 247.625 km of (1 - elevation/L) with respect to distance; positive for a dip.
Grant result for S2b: -0.2 km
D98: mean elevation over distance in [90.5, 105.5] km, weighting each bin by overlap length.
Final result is 5.95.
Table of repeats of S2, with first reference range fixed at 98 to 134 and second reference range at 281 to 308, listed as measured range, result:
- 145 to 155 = -0.03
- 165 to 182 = 0.03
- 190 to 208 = -0.02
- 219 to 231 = -0.02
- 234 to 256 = 0.00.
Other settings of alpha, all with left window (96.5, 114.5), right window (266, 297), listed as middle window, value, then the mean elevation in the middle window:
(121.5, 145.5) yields 0.4 km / 5.84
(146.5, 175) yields -0.2 km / 5.97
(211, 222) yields 0.3 km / 5.76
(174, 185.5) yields 0.6 km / 5.62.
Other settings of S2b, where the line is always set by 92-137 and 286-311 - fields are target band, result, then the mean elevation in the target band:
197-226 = -0.04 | 5.88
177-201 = 0.50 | 5.75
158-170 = -0.28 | 6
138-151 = 0.08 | 5.83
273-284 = -0.29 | 6.04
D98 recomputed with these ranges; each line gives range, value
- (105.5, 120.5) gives 5.73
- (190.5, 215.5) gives 5.94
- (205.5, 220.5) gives 5.77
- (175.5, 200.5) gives 5.74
